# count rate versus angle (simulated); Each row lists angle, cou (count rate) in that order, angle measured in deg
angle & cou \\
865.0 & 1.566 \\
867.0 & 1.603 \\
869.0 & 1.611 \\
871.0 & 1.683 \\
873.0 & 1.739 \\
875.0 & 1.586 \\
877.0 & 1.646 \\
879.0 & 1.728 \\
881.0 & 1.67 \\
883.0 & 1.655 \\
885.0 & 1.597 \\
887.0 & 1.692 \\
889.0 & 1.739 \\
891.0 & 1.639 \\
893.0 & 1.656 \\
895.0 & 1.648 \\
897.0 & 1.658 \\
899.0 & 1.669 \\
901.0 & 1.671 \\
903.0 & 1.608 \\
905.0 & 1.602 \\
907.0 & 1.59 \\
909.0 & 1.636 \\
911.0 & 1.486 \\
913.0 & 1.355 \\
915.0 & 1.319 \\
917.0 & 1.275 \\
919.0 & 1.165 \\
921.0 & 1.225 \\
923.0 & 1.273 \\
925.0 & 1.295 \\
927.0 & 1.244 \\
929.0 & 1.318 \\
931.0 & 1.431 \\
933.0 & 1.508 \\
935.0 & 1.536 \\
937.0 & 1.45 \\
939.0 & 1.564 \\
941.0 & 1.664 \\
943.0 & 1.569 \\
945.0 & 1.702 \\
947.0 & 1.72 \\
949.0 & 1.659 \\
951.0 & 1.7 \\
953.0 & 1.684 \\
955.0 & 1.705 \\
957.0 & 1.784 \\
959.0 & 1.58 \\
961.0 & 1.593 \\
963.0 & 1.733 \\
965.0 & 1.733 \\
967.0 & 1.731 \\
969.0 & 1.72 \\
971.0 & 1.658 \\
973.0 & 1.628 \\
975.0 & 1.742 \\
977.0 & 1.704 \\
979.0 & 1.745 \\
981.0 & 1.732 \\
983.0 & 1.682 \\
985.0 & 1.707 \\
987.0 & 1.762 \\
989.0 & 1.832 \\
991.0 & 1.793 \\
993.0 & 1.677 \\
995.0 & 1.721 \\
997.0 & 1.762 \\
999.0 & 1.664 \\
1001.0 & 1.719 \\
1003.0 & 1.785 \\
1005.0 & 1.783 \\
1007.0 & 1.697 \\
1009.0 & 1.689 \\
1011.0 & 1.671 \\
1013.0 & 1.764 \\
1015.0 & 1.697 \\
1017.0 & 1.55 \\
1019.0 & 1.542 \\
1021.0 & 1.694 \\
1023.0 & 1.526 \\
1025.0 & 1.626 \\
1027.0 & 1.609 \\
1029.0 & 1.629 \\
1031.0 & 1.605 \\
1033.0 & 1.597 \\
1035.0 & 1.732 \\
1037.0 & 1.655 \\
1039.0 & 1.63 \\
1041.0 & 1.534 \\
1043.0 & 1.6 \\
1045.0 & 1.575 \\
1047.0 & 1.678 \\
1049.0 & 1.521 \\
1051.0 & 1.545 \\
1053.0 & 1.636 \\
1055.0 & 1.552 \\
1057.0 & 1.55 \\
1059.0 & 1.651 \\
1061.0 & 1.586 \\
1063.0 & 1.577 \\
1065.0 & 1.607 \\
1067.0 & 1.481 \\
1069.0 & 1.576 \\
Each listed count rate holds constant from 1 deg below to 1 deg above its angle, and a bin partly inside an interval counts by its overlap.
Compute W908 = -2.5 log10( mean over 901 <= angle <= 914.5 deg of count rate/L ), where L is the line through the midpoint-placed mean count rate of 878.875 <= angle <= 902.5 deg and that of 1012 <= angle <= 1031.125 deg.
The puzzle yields 0.08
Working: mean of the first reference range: 1.67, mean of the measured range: 1.55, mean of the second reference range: 1.63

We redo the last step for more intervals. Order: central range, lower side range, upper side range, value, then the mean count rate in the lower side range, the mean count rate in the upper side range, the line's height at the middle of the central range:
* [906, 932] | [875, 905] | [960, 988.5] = 0.23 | 1.66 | 1.71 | 1.67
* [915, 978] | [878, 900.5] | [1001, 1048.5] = 0.07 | 1.67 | 1.65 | 1.66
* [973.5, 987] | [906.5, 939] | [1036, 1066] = -0.16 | 1.38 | 1.59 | 1.48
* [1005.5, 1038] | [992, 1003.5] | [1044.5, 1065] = 0.01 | 1.72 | 1.59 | 1.66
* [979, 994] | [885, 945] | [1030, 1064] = -0.12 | 1.5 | 1.6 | 1.56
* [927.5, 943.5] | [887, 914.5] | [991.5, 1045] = 0.09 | 1.61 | 1.66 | 1.62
